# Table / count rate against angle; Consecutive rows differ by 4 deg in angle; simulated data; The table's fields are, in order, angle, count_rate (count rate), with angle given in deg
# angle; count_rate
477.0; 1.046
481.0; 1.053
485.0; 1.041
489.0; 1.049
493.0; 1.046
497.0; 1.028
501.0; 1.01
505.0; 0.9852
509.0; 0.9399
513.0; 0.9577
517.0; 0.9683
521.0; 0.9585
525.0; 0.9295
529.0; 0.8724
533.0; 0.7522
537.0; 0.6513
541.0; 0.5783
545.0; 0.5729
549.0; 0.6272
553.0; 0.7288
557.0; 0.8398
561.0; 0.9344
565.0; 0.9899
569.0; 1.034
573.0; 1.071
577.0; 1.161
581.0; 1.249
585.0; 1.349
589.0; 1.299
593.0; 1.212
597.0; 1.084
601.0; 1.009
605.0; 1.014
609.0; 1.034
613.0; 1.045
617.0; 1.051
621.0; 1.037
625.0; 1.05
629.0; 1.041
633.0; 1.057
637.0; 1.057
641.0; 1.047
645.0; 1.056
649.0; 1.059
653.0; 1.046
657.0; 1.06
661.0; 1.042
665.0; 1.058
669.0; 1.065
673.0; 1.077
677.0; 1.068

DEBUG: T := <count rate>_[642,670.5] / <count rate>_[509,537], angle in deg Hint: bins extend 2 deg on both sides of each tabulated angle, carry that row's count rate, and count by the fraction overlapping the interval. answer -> 1.18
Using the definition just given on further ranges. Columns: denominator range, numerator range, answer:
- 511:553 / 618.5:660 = 1.34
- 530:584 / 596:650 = 1.20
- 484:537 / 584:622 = 1.17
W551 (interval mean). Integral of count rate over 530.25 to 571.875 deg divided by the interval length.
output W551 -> 0.779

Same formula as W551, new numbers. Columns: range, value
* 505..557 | 0.804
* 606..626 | 1.04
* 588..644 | 1.07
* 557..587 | 1.09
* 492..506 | 1.02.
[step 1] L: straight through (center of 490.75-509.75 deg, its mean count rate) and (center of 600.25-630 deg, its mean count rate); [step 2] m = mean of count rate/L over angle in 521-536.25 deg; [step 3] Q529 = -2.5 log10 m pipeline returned 0.19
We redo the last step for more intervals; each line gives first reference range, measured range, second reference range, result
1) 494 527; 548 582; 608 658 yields 0.05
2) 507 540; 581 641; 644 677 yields -0.12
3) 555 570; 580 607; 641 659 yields -0.19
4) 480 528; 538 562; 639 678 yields 0.40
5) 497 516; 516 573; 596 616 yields 0.21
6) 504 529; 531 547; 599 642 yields 0.45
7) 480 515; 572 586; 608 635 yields -0.17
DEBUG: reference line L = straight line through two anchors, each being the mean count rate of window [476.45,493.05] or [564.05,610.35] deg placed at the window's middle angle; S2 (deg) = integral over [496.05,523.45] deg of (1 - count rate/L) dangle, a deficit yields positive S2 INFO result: 2.4 deg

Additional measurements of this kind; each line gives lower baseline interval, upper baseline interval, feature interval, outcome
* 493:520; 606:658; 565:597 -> -4.80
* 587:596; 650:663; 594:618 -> 2.99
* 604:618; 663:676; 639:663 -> 0.13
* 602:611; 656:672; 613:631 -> -0.23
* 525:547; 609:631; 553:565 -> -1.15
